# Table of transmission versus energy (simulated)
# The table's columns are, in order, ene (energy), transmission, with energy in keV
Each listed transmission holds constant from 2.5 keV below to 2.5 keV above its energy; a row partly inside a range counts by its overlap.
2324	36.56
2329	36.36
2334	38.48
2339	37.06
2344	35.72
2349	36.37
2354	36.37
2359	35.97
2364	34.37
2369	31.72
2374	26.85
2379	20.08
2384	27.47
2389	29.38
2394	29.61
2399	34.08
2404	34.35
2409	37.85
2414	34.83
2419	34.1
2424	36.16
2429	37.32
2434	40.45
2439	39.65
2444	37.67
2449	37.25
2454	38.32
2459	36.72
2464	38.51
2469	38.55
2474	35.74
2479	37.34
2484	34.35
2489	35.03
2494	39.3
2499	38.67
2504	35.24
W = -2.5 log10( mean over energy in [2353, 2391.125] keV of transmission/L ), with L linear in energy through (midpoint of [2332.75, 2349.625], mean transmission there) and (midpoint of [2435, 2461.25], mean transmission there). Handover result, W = 0.23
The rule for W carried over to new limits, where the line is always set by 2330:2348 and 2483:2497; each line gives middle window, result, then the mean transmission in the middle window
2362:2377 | 0.206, 30.5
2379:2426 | 0.139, 32.4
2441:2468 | -0.034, 37.8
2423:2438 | -0.047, 38.3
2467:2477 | -0.015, 37.1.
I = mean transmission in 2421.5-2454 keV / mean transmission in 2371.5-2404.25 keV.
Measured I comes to 1.3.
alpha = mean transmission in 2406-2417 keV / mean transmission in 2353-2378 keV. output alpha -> 1.13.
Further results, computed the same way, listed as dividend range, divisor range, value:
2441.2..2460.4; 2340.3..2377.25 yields 1.11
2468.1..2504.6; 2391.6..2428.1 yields 1.06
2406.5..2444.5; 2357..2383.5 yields 1.26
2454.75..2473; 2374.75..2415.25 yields 1.23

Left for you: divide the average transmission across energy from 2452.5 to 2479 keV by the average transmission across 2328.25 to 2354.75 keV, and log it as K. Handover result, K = 1.0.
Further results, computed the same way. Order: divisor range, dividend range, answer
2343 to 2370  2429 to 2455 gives 1.09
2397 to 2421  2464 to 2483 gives 1.06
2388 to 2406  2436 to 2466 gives 1.19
